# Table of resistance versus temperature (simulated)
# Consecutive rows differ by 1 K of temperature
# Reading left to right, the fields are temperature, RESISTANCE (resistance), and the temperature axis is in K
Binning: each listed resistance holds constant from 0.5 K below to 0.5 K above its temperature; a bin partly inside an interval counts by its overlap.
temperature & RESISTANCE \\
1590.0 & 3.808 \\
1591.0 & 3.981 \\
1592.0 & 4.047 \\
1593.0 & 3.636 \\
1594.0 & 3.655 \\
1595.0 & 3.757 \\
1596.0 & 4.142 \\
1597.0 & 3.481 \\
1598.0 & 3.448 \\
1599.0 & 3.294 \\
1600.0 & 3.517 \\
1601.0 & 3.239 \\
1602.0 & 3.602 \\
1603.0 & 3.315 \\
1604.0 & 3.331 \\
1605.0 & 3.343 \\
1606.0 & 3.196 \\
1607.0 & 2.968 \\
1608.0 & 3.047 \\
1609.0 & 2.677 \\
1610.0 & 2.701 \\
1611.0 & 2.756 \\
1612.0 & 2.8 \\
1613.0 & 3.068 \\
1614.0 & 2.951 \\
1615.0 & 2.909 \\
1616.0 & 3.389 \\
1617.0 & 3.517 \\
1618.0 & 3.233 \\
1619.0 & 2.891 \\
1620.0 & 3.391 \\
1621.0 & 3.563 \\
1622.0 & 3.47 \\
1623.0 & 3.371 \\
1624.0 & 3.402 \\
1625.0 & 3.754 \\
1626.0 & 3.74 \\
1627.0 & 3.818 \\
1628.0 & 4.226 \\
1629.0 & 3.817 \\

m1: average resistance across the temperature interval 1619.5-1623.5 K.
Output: 3.45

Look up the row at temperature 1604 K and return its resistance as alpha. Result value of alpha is 3.331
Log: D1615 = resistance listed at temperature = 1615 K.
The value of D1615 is 2.909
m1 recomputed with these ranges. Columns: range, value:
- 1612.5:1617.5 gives 3.17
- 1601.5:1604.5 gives 3.42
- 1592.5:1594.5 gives 3.65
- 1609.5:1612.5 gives 2.75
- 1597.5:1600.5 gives 3.42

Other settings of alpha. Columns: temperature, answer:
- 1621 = 3.563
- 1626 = 3.74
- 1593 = 3.636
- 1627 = 3.818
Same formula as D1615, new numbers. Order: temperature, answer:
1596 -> 4.142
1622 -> 3.47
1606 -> 3.196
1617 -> 3.517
